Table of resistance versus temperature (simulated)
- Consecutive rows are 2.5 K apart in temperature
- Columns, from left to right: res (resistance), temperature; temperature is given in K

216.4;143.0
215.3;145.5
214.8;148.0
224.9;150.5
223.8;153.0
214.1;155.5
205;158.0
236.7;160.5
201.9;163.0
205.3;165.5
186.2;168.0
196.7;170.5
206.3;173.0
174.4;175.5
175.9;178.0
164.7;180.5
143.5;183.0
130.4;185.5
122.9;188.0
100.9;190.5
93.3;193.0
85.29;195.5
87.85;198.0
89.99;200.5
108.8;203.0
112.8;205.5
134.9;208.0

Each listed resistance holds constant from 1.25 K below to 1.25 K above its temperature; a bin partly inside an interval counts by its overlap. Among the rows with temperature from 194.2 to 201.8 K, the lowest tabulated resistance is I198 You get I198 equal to 85.29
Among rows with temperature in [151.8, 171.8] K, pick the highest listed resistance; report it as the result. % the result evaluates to 236.7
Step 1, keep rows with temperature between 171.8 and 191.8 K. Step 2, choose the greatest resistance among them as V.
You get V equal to 206.3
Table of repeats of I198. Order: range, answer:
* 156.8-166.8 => 201.9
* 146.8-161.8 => 205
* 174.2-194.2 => 93.3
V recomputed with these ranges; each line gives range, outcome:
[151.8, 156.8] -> 223.8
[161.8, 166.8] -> 205.3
